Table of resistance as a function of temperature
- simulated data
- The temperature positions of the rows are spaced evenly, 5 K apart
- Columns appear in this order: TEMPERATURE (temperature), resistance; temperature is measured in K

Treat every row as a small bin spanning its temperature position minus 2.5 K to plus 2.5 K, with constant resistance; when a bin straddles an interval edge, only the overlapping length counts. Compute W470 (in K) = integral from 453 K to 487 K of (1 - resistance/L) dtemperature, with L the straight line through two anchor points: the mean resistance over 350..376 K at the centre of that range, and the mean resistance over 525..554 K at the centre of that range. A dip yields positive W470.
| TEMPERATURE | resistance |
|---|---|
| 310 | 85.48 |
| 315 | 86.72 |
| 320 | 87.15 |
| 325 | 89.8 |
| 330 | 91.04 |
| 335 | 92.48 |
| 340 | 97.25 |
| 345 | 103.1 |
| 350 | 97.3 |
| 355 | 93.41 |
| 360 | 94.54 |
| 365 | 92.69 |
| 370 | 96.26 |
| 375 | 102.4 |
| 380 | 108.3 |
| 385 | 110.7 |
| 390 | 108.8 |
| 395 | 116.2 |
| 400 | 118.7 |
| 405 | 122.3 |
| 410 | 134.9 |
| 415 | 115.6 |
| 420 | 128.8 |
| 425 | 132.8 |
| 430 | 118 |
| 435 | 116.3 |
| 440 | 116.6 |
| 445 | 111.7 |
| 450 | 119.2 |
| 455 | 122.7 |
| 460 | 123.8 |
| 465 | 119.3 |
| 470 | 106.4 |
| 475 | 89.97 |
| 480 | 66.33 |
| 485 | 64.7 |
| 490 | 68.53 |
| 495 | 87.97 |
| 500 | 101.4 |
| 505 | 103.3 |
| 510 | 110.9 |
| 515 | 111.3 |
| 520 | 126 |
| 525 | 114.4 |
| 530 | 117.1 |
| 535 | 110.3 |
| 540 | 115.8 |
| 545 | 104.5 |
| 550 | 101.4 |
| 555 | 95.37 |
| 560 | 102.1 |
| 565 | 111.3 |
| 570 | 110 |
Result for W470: 1.5 K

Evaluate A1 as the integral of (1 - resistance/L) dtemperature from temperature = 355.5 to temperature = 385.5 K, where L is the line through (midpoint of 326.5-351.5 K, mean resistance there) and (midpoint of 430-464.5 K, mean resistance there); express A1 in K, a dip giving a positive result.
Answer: 0.8 K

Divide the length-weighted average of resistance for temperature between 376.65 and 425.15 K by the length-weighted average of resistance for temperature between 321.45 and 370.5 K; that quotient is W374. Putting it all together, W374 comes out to 1.3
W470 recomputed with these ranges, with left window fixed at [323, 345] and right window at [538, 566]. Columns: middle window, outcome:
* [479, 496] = 5.1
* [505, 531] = -3.0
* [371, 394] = -2.7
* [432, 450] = -3.0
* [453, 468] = -3.2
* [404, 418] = -3.9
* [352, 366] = 0.2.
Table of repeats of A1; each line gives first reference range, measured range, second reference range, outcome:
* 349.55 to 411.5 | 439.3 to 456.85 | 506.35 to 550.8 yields -1.2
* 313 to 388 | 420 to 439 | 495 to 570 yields -4.0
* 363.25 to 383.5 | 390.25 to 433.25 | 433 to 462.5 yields -5.0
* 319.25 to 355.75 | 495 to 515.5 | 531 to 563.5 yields -0.1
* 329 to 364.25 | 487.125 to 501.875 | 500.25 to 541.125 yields 3.4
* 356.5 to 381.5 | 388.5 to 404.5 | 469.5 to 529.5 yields -3.0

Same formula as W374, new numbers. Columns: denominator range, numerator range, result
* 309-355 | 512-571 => 1.19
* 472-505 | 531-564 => 1.29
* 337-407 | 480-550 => 0.97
